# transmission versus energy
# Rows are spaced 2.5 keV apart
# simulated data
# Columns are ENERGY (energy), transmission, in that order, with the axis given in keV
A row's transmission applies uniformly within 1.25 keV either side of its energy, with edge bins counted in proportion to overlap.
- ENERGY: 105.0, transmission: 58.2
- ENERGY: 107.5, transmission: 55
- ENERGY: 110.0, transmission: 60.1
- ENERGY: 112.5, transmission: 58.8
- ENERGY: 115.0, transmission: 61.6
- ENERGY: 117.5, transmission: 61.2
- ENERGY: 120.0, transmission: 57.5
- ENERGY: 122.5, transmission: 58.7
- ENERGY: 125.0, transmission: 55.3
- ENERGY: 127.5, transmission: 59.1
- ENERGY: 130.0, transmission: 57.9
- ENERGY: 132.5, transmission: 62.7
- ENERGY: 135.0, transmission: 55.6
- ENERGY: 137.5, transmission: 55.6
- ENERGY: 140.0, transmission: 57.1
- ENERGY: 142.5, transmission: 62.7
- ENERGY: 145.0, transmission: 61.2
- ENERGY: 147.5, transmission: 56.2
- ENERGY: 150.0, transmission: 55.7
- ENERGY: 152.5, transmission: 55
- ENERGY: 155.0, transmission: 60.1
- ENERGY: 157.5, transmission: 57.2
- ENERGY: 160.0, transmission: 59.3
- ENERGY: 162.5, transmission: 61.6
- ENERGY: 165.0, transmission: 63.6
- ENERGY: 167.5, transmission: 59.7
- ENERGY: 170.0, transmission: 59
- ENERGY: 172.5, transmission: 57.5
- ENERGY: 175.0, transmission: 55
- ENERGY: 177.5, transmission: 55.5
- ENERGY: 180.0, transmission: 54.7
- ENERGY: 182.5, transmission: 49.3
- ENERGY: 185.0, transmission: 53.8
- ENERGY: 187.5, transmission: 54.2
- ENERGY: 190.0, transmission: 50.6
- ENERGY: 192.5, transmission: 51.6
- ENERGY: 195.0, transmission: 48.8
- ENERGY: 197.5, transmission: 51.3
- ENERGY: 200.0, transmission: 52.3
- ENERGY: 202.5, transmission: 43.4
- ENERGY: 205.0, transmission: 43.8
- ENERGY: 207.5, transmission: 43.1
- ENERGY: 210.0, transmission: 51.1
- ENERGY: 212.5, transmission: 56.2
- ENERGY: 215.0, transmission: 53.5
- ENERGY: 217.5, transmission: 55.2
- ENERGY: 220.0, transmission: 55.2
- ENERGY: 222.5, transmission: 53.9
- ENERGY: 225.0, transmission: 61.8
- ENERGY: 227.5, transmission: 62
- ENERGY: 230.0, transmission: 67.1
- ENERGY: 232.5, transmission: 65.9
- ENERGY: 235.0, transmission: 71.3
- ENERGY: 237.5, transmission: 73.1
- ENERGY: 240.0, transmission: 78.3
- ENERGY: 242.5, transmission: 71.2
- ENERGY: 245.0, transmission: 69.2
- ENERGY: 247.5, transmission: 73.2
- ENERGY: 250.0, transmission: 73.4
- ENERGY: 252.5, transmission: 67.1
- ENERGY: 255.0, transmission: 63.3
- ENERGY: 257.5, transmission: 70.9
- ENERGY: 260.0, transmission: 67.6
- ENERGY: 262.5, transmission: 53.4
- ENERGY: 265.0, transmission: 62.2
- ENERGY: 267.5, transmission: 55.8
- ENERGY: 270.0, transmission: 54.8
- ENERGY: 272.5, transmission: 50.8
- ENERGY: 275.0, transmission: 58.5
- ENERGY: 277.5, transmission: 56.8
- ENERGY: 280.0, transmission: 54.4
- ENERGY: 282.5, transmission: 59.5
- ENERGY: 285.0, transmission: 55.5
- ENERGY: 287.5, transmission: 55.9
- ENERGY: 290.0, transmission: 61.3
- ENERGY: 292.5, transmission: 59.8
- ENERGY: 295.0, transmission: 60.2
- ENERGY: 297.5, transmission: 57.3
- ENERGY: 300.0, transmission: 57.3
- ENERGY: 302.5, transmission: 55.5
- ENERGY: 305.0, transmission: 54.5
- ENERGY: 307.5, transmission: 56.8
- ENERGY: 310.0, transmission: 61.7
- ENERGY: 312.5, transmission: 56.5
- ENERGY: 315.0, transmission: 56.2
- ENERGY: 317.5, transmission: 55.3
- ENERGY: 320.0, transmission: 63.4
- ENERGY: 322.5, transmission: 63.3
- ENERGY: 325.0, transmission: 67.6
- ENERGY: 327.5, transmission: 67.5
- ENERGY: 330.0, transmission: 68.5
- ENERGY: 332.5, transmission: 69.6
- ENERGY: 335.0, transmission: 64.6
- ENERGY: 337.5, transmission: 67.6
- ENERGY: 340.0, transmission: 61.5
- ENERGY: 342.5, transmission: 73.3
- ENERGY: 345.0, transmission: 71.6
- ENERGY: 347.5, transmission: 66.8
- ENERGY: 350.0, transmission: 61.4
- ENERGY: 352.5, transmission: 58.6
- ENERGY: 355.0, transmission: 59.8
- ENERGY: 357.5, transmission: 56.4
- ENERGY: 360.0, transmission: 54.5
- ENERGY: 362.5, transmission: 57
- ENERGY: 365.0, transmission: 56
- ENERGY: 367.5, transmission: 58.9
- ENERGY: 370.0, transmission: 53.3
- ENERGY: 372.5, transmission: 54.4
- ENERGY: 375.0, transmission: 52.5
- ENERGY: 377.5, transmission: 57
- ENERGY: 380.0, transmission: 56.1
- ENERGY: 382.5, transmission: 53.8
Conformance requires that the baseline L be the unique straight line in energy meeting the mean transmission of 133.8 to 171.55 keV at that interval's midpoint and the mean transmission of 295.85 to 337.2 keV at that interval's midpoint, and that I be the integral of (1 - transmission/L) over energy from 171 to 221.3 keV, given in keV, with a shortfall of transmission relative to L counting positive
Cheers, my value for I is 6.3 keV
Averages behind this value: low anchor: 58.6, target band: 51.8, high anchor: 61.1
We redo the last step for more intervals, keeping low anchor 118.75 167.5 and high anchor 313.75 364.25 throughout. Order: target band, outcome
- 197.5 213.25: 3.1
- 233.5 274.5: -3.2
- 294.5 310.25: 1.3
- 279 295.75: 1.0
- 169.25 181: 0.6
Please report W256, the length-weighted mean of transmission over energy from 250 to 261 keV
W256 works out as 67.9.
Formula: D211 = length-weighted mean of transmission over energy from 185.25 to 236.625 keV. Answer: 54.7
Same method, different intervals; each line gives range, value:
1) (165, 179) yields 57.9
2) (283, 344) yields 61.3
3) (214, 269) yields 64.8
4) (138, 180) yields 58.4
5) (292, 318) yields 57.4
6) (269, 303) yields 57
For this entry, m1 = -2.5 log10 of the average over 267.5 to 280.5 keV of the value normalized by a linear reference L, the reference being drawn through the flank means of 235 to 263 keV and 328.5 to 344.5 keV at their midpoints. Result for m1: 0.24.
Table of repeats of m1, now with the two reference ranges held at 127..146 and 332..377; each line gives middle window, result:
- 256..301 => 0.03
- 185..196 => 0.15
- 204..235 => 0.06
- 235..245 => -0.22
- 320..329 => -0.09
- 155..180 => 0.01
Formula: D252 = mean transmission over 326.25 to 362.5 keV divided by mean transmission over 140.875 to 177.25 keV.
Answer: 1.09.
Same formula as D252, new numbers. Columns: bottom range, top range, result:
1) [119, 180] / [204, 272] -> 1.06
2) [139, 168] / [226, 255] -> 1.18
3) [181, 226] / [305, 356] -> 1.23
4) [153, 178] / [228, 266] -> 1.16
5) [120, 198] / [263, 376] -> 1.05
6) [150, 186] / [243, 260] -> 1.21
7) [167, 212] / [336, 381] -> 1.15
